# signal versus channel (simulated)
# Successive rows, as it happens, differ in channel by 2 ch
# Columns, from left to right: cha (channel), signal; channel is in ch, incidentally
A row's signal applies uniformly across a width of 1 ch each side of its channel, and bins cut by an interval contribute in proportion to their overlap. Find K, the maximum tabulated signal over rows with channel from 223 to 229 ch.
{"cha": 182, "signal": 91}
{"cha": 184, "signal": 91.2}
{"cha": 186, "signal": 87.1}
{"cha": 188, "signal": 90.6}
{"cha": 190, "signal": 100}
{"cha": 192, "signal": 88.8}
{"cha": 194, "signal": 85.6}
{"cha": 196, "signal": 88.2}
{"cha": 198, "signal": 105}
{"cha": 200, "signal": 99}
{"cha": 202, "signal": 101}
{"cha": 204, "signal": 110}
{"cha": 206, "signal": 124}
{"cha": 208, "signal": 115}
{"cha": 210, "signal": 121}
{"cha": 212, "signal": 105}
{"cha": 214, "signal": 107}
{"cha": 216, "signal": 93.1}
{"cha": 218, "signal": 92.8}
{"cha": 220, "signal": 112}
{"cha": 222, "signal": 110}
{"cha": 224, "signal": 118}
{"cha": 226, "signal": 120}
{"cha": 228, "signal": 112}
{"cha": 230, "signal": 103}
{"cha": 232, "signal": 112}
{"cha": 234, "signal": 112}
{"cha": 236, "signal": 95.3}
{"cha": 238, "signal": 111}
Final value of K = 120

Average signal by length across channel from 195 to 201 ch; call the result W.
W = 97.4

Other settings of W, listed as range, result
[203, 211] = 118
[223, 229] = 117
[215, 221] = 99.3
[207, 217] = 108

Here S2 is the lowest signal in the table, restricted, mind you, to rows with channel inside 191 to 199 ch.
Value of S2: 85.6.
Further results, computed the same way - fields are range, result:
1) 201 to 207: 101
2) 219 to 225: 110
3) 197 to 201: 99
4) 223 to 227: 118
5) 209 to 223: 92.8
